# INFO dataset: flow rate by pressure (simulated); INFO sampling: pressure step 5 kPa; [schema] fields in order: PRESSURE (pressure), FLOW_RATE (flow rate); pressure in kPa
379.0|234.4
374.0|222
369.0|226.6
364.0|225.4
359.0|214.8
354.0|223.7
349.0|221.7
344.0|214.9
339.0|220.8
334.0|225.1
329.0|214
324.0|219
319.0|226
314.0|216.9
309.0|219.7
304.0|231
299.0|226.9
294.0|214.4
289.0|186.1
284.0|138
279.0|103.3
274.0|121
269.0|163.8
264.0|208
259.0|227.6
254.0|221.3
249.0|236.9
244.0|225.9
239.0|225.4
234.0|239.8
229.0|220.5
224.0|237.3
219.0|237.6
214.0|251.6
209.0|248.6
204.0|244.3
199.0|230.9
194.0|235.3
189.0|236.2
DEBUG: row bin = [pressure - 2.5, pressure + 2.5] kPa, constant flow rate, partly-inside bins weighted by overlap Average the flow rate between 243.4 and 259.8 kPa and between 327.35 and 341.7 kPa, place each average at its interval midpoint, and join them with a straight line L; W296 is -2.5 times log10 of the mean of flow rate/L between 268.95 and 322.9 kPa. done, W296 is 0.19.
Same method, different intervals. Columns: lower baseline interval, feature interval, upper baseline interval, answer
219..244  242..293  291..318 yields 0.23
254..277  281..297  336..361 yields 0.09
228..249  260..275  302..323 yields 0.28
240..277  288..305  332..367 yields -0.03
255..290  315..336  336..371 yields -0.10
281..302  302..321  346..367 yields -0.12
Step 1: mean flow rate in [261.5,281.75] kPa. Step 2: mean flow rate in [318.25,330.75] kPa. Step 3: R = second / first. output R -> 1.5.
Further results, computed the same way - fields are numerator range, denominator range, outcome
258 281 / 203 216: 0.65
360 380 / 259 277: 1.32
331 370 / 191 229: 0.92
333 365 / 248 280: 1.20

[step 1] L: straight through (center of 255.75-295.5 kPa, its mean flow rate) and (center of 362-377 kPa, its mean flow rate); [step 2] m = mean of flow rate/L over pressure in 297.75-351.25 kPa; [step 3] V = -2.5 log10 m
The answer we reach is -0.12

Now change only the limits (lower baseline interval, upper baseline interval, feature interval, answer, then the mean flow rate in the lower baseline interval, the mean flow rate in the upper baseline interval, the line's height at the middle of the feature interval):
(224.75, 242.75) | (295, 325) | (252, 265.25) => 0.04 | 229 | 223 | 227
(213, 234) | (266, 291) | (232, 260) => -0.17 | 236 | 143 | 198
